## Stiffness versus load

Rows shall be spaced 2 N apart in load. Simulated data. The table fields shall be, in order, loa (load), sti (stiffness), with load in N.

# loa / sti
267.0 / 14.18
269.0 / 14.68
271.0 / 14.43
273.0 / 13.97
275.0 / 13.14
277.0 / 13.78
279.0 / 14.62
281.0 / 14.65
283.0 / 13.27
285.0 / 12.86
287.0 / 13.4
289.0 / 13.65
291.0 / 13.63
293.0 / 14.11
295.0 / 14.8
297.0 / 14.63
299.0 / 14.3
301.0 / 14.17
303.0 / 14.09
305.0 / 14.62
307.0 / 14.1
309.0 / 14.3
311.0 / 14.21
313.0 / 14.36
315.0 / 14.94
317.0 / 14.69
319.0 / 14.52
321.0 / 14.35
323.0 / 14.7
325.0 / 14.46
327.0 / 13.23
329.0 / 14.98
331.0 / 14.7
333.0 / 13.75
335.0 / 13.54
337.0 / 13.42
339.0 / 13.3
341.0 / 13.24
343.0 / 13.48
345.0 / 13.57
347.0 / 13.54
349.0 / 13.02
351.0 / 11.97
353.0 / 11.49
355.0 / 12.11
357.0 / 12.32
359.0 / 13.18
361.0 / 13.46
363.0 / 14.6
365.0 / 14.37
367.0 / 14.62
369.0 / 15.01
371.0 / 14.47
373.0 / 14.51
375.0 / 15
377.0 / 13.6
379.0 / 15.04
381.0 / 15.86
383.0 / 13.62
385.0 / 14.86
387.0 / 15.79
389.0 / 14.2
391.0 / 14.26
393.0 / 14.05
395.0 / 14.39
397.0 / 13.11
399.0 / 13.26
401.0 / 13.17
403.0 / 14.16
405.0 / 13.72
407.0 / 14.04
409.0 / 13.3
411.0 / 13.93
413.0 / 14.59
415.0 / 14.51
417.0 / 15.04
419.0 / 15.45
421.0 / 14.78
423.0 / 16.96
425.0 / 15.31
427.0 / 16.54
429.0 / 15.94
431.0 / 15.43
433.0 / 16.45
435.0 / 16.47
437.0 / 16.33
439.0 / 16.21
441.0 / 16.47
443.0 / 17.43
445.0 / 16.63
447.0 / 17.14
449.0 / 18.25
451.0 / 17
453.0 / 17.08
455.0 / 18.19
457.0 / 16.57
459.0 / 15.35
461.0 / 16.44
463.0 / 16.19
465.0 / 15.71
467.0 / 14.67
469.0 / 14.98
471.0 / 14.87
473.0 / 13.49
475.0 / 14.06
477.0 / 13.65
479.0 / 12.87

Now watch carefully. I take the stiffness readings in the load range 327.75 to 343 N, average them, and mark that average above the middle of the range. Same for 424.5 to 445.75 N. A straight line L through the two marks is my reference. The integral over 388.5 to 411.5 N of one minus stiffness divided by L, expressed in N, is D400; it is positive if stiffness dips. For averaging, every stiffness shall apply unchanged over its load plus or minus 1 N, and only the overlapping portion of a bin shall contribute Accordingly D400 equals 2.4 N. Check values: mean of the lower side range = 13.8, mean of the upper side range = 16.3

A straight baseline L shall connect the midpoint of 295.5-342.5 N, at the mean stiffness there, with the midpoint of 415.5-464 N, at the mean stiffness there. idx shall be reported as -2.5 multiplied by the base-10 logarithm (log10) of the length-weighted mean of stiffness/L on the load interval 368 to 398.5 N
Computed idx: 0.06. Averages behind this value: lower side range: 14.2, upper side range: 16.4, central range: 14.5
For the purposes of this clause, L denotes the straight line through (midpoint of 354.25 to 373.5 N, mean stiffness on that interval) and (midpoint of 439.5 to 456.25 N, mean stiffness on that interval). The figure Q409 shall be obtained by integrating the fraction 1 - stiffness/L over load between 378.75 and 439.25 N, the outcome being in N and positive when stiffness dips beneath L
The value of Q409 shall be 3.2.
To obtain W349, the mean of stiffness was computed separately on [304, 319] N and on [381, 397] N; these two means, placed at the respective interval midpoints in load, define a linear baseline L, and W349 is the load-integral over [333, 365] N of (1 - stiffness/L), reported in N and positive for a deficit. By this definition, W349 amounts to 2.91 N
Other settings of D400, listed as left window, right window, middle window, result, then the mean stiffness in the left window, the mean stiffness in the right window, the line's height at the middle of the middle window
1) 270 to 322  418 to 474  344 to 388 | 3.44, 14.1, 16.2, 15.1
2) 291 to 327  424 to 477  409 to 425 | 0.75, 14.4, 16.1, 15.7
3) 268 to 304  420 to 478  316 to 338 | 0.46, 14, 16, 14.5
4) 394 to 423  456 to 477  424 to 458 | -4.46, 14.2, 15.2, 14.7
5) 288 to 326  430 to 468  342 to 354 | 1.71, 14.3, 16.5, 15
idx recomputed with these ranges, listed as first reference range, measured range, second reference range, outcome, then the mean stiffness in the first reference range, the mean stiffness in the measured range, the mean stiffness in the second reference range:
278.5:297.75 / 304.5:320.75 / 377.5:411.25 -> -0.04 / 13.9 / 14.5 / 14.2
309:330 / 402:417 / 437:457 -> 0.16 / 14.4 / 14.1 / 17.1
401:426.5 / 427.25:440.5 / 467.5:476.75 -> -0.12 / 14.6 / 16.2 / 14.3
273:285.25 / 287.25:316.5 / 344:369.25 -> -0.05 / 13.8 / 14.3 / 13.3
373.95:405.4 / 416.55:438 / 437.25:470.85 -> -0.02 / 14.3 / 15.9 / 16.5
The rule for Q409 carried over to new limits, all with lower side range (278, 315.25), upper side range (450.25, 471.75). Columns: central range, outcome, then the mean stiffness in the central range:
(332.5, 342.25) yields 0.79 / 13.4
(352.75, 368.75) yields 1.57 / 13.4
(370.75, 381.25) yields 0.27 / 14.7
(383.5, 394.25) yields 0.46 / 14.6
